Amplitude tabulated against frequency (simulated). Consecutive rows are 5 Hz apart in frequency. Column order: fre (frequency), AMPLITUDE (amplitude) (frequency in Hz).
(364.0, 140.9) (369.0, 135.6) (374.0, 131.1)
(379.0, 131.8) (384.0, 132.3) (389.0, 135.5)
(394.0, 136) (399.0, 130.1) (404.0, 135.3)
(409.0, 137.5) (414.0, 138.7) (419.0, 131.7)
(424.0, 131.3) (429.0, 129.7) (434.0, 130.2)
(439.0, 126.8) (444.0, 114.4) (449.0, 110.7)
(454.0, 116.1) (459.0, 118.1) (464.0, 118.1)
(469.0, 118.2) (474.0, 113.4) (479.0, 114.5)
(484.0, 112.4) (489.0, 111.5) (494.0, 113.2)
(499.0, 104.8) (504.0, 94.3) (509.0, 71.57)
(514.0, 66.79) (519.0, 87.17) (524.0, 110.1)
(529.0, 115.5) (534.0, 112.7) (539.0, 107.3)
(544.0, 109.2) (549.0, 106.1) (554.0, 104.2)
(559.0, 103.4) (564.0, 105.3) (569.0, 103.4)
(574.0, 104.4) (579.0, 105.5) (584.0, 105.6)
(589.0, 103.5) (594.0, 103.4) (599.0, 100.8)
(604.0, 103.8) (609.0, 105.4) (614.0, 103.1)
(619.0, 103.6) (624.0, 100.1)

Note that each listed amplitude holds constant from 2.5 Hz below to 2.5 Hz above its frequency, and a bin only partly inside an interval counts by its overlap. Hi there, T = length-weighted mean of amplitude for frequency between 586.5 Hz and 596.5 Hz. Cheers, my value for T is 103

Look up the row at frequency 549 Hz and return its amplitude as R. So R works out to 106.1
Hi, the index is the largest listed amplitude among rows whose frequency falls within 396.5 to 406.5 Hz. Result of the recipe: 135.3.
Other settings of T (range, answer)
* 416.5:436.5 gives 131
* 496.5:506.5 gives 99.5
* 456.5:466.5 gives 118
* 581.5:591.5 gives 105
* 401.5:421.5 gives 136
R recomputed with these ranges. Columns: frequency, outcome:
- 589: 103.5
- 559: 103.4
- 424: 131.3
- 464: 118.1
